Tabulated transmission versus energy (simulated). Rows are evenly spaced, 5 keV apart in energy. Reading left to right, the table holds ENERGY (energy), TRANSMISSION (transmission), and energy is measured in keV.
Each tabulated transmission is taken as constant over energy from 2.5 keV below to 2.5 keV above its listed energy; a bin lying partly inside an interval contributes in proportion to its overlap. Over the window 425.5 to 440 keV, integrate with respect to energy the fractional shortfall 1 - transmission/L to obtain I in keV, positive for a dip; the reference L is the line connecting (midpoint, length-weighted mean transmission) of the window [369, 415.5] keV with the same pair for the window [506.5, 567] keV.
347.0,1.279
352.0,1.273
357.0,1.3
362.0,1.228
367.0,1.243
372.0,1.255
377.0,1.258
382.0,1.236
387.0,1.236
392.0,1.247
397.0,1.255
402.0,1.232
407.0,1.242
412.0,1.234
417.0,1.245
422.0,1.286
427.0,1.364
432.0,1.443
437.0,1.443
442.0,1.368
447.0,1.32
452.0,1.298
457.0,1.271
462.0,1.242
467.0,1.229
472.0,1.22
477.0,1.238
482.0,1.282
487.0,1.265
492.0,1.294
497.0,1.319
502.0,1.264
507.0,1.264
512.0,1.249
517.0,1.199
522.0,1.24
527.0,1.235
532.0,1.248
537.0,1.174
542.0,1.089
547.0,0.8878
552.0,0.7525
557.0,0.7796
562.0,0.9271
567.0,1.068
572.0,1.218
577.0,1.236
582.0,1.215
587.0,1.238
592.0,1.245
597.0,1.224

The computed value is -2.7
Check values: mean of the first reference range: 1.24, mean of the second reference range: 1.08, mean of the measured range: 1.42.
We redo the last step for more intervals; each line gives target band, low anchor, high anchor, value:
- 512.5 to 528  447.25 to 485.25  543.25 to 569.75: -2.8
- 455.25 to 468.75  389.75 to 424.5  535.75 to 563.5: -1.5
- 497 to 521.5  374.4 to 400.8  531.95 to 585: -3.3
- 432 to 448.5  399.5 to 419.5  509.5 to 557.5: -2.6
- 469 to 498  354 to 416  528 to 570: -4.4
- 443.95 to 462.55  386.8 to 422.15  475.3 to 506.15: -0.4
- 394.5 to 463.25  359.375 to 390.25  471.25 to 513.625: -2.7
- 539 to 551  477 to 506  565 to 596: 2.6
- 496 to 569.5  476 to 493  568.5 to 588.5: 8.0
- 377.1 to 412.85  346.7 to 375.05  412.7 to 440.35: 1.8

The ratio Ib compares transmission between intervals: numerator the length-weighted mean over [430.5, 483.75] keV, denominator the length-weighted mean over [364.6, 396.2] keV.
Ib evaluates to 1.05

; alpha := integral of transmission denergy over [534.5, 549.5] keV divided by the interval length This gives 1.05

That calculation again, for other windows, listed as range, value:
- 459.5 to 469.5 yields 1.24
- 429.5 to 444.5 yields 1.42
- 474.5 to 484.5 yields 1.26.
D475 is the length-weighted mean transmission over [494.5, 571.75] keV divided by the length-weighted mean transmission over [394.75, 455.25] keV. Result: 0.9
